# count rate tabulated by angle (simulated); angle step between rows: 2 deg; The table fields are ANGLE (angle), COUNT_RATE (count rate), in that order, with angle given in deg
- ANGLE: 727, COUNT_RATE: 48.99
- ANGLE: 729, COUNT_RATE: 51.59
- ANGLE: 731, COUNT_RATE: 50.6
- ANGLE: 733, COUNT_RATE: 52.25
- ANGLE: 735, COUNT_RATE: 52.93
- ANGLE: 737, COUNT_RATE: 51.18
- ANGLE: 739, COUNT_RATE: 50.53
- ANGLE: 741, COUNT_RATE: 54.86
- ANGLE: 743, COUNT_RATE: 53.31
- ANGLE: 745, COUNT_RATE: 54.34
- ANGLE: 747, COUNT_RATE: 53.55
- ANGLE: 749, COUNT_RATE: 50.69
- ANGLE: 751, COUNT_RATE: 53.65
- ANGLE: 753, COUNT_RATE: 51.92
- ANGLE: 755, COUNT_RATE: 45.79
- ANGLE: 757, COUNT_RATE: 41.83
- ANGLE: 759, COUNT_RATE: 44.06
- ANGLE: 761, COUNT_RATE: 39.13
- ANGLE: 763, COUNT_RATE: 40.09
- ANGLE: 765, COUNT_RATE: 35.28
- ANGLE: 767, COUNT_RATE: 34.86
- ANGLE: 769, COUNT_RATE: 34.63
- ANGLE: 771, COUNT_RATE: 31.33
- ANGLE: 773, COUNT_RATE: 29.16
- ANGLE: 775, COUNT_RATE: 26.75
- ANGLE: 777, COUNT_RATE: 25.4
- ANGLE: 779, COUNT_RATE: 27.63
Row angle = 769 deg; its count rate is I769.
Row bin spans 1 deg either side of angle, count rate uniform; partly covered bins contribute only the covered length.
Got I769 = 34.63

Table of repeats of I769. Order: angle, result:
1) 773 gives 29.16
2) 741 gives 54.86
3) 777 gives 25.4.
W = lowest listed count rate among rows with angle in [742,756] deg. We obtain 45.79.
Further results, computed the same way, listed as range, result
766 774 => 29.16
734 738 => 51.18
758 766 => 35.28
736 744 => 50.53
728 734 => 50.6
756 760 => 41.83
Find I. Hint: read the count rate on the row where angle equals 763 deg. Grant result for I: 40.09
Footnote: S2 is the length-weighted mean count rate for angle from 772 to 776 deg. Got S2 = 28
